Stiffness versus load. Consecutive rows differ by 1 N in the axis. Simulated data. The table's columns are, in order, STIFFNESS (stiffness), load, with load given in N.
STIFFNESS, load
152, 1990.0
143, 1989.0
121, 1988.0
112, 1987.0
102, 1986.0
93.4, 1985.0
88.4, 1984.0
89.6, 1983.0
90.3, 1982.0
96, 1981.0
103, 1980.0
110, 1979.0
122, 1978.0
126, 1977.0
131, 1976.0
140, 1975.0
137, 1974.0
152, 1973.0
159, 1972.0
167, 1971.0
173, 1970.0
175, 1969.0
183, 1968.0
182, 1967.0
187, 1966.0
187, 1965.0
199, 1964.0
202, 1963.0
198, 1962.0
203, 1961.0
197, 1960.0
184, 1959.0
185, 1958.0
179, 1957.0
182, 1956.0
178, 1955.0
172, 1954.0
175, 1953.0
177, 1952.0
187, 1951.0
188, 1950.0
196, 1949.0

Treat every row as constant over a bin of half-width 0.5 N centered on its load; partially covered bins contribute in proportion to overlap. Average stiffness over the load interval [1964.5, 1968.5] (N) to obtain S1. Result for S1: 185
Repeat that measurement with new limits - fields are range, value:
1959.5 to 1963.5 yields 200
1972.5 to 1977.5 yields 137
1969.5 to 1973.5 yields 163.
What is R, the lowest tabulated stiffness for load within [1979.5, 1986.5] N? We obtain 88.4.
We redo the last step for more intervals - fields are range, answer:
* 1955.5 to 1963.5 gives 179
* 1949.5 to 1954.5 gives 172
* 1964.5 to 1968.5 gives 182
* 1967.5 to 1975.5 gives 137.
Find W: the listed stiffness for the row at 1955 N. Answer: 178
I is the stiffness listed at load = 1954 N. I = 172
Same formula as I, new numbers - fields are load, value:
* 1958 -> 185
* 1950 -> 188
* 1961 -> 203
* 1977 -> 126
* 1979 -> 110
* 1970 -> 173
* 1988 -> 121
